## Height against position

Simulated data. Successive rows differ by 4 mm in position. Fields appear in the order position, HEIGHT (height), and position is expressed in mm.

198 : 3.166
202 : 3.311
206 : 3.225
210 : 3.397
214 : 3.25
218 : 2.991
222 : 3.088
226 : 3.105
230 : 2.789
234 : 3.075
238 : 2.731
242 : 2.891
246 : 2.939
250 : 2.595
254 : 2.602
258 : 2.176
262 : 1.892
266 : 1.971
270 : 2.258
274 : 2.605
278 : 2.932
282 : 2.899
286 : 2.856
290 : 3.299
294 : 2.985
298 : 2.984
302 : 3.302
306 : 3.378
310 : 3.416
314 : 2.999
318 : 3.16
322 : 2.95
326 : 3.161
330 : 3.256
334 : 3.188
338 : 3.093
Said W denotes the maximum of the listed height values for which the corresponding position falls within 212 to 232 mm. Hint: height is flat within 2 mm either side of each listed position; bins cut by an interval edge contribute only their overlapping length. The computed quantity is 3.25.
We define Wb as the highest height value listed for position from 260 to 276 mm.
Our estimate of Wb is 2.605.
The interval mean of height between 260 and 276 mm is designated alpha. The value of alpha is 2.18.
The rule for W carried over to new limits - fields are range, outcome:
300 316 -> 3.416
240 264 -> 2.939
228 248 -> 3.075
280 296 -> 3.299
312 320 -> 3.16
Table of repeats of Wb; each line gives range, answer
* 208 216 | 3.397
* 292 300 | 2.985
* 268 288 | 2.932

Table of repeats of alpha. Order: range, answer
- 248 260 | 2.46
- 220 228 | 3.1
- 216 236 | 3.01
